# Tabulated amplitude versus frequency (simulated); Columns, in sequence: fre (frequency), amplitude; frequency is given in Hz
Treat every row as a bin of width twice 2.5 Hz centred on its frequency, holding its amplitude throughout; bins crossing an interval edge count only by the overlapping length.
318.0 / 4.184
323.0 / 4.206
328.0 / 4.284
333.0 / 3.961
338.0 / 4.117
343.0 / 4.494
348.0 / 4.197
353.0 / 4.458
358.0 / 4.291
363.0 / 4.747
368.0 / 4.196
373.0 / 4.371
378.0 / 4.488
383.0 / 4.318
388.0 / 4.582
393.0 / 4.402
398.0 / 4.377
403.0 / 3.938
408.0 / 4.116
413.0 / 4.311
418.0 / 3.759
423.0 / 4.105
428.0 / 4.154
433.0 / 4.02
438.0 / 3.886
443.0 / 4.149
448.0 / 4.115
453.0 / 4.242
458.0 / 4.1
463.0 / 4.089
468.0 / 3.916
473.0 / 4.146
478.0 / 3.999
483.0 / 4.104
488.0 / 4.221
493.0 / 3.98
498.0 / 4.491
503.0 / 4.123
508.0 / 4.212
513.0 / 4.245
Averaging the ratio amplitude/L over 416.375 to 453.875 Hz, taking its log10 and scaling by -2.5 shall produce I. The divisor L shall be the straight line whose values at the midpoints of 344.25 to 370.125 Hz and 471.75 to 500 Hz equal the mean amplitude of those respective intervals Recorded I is 0.05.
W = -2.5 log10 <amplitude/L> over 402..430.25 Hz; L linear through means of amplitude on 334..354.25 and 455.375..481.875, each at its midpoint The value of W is 0.021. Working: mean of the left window 4.28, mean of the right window 4.05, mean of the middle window 4.07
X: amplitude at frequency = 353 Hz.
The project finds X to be 4.458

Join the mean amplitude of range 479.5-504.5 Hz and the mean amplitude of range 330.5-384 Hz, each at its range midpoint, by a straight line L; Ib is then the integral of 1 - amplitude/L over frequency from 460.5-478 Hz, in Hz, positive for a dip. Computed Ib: 0.67 Hz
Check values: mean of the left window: 4.33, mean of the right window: 4.18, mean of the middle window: 4.04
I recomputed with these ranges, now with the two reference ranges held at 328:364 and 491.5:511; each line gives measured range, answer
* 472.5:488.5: 0.03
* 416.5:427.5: 0.07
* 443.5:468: 0.03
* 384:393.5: -0.05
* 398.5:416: 0.03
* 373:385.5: -0.03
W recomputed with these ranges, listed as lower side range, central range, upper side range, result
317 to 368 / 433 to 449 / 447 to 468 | 0.03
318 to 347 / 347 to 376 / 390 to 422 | -0.05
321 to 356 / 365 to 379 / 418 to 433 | -0.05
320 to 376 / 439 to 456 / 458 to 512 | 0.01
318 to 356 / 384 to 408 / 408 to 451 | -0.04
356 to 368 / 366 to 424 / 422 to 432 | 0.01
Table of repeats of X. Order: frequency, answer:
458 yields 4.1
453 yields 4.242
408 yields 4.116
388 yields 4.582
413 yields 4.311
